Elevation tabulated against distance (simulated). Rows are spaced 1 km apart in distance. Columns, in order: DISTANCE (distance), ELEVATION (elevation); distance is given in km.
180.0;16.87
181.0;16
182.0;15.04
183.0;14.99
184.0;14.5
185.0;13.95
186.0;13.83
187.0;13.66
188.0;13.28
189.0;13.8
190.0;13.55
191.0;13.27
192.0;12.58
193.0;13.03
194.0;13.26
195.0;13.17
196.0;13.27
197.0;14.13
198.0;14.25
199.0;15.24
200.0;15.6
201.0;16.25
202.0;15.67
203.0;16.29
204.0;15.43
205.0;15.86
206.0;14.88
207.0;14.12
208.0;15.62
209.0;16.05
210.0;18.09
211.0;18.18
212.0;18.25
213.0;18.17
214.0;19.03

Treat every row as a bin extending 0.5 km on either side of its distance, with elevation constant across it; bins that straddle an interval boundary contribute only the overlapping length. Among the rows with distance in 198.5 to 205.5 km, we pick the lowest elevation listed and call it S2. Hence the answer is 15.24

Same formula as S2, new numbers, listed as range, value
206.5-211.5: 14.12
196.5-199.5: 14.13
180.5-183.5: 14.99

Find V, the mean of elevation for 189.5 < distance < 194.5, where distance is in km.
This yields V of 13.1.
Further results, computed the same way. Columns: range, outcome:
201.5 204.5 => 15.8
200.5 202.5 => 16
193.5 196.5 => 13.2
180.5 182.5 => 15.5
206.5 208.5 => 14.9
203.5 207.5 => 15.1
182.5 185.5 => 14.5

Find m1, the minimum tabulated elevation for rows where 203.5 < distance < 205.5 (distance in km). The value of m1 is 15.43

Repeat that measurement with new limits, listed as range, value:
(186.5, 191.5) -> 13.27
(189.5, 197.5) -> 12.58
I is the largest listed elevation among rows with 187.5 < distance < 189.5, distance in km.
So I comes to 13.8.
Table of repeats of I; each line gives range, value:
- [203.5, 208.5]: 15.86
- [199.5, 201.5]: 16.25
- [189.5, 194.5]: 13.55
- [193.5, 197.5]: 14.13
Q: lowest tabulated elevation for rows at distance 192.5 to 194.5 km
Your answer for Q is 13.03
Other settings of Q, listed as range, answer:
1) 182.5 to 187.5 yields 13.66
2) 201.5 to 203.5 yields 15.67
